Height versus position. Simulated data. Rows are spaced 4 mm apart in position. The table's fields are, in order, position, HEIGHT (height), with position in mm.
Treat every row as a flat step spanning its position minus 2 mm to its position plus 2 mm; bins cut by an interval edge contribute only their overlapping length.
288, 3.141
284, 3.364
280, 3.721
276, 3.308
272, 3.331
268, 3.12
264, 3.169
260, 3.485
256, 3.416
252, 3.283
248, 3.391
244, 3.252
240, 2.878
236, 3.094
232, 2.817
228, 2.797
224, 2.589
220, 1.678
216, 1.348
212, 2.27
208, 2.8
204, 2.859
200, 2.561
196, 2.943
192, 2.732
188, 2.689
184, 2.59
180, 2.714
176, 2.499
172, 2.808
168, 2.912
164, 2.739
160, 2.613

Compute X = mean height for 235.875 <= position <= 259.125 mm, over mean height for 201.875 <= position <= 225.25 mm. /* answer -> 1.44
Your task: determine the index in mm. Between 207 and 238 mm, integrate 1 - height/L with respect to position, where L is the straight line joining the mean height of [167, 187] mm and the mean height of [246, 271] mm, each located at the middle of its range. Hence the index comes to 6.4 mm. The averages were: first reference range 2.69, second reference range 3.31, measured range 2.41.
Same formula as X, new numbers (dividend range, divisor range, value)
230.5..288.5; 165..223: 1.29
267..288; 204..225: 1.54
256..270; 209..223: 1.73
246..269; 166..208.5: 1.21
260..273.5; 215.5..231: 1.46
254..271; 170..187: 1.24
